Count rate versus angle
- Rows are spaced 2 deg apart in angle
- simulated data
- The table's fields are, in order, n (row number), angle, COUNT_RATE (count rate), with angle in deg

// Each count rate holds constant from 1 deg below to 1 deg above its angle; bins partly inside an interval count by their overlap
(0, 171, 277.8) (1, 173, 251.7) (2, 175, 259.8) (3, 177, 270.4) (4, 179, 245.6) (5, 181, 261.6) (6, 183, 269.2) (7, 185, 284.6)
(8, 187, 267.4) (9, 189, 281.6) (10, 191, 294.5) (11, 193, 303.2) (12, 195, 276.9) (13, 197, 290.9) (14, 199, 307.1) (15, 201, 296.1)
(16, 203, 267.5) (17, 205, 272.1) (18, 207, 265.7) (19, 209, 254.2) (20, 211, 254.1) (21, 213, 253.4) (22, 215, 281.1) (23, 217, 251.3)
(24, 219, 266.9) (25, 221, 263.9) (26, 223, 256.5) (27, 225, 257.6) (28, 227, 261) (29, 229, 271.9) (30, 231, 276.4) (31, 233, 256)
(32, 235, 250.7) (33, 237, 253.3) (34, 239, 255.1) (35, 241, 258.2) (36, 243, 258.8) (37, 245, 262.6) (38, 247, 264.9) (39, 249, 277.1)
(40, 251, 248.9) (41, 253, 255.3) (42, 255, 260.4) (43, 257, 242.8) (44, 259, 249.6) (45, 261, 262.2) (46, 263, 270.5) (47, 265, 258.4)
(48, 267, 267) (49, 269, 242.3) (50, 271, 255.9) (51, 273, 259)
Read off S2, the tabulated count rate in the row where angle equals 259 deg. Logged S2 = 249.6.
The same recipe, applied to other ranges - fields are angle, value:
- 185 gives 284.6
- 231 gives 276.4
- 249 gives 277.1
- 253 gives 255.3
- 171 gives 277.8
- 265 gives 258.4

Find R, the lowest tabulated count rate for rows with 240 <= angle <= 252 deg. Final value 248.9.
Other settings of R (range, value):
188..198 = 276.9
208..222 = 251.3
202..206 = 267.5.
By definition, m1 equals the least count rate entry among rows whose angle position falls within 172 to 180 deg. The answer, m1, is 245.6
